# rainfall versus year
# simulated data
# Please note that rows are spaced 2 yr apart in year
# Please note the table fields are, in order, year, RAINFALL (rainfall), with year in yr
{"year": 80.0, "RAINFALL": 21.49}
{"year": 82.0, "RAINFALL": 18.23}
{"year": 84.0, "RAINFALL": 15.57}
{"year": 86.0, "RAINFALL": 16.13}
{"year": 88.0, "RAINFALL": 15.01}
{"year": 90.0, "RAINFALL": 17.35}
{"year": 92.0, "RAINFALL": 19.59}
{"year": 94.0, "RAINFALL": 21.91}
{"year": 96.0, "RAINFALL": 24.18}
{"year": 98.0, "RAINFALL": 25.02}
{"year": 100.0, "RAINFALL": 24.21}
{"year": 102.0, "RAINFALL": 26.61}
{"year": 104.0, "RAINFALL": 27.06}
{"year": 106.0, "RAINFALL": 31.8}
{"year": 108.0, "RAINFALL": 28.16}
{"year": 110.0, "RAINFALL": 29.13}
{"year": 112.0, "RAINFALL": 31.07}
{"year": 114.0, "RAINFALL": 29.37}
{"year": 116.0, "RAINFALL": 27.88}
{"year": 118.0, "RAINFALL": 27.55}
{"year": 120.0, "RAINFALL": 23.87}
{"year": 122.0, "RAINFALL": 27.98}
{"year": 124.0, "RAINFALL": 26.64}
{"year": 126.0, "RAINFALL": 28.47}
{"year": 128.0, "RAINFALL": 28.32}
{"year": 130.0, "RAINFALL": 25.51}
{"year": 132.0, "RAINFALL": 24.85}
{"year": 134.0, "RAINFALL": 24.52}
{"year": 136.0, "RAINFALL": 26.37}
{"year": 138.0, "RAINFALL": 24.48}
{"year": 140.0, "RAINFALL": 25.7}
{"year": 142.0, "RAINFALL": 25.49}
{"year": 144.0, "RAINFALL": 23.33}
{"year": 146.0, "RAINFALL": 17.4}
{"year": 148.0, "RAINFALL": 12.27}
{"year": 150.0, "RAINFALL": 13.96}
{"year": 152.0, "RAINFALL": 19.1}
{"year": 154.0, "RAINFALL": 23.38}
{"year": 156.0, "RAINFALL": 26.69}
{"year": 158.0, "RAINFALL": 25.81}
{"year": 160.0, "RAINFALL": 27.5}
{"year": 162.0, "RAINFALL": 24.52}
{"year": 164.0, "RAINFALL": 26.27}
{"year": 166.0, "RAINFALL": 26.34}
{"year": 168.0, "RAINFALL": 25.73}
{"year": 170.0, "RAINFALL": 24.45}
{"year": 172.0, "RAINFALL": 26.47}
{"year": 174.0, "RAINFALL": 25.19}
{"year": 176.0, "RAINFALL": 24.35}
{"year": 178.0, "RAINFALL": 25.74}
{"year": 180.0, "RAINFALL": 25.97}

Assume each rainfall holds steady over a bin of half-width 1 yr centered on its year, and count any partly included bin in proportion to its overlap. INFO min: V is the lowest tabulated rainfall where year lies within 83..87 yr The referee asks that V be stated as 15.57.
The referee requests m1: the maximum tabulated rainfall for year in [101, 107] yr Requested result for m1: 31.8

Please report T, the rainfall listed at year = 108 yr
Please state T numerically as 28.16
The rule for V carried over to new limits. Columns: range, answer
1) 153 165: 23.38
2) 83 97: 15.01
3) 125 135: 24.52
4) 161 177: 24.35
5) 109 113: 29.13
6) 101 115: 26.61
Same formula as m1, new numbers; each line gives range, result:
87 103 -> 26.61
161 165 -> 26.27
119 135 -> 28.47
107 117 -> 31.07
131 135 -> 24.85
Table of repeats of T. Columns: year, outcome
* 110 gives 29.13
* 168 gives 25.73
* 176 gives 24.35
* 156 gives 26.69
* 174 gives 25.19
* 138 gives 24.48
